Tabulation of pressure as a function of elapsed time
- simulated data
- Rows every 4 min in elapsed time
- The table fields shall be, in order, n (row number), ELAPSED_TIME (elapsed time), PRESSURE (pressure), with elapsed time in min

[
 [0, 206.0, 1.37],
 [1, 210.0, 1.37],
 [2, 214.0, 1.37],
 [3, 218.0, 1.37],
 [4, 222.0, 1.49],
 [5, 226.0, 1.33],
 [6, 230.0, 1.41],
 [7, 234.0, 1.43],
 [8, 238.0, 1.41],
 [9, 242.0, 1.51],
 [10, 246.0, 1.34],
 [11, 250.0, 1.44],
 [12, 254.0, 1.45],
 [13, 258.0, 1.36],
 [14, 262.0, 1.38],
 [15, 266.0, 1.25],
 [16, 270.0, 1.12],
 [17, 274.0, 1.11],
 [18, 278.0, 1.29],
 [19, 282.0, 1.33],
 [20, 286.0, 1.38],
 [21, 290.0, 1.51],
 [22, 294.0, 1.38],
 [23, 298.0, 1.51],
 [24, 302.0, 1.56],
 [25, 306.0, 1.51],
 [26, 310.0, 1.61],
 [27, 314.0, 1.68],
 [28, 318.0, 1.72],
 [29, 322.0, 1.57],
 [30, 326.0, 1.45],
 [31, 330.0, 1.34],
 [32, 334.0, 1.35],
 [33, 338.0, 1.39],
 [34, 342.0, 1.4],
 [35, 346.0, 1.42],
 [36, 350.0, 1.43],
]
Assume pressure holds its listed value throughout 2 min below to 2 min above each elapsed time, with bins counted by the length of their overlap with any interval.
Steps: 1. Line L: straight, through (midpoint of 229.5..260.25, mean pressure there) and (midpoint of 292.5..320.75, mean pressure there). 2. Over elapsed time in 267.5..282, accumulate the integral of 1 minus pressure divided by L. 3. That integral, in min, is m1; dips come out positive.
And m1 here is 2.9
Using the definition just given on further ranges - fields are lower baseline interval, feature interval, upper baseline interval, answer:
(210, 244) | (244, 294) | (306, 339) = 4.33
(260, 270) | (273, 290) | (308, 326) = 0.90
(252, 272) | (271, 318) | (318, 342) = -2.41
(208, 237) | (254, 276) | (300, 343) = 2.76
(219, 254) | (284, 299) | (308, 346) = 0.27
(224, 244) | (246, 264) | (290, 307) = 0.52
